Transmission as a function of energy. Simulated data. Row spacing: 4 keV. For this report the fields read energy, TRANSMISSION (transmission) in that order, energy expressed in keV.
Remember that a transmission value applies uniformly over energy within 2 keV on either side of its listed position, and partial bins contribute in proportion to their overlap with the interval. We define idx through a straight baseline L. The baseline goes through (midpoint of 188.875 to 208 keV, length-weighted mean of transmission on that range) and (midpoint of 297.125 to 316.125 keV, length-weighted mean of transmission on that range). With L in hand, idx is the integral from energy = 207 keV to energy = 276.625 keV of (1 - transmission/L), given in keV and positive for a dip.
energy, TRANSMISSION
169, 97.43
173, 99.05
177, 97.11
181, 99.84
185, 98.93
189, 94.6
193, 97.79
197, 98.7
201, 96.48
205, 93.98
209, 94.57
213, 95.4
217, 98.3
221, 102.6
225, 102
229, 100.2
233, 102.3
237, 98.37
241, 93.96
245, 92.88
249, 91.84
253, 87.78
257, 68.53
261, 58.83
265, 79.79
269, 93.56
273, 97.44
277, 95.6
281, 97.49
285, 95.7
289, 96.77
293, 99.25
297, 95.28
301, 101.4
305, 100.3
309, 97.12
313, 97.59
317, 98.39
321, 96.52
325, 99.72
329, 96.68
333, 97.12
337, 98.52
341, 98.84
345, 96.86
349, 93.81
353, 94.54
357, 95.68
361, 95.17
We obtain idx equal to 4.0 keV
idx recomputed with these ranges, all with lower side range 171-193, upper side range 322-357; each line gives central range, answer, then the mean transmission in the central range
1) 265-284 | 0.59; 94.3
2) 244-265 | 3.90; 79.3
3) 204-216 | 0.33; 95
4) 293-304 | -0.17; 98.7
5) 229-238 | -0.27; 101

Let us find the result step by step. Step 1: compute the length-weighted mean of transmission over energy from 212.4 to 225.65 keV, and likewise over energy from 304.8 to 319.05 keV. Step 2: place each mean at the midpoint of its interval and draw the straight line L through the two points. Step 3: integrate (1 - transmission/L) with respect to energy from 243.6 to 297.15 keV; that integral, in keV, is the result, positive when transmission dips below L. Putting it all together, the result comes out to 5.3 keV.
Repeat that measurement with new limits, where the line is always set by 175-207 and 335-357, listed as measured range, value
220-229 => -0.4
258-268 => 2.6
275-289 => 0.1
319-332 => -0.1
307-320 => -0.1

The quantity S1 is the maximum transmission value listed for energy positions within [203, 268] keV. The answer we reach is 102.6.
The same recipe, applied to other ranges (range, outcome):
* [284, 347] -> 101.4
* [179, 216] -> 99.84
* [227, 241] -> 102.3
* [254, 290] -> 97.49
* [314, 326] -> 99.72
